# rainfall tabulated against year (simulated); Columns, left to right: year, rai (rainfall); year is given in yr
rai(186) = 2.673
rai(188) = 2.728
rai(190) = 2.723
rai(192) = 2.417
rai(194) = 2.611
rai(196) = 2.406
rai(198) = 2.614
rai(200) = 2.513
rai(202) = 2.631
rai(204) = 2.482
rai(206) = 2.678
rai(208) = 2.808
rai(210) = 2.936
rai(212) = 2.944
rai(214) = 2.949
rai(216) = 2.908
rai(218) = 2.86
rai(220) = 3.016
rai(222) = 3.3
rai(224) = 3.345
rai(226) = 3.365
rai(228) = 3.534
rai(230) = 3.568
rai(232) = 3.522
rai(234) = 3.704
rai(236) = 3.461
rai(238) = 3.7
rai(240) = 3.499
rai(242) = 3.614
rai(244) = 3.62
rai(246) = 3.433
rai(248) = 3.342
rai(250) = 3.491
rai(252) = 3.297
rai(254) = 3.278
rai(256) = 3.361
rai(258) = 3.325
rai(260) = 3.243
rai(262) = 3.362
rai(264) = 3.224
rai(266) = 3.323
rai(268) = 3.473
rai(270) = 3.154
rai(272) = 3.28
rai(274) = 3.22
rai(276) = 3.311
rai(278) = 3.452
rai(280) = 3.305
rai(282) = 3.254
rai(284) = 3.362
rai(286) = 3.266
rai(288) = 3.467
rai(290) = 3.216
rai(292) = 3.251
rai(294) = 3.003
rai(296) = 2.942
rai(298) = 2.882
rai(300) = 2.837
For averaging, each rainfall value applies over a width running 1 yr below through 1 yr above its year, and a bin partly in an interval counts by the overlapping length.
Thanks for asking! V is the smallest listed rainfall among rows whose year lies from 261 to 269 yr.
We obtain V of 3.224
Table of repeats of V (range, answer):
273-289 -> 3.22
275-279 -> 3.311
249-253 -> 3.297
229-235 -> 3.522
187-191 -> 2.723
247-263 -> 3.243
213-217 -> 2.908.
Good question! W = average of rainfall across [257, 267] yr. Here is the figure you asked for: 3.3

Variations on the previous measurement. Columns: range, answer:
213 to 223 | 3.01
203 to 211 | 2.73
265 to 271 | 3.32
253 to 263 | 3.31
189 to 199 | 2.55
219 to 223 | 3.16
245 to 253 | 3.39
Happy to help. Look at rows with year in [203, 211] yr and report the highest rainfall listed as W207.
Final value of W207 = 2.936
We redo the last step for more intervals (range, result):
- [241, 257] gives 3.62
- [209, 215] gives 2.949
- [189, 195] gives 2.723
